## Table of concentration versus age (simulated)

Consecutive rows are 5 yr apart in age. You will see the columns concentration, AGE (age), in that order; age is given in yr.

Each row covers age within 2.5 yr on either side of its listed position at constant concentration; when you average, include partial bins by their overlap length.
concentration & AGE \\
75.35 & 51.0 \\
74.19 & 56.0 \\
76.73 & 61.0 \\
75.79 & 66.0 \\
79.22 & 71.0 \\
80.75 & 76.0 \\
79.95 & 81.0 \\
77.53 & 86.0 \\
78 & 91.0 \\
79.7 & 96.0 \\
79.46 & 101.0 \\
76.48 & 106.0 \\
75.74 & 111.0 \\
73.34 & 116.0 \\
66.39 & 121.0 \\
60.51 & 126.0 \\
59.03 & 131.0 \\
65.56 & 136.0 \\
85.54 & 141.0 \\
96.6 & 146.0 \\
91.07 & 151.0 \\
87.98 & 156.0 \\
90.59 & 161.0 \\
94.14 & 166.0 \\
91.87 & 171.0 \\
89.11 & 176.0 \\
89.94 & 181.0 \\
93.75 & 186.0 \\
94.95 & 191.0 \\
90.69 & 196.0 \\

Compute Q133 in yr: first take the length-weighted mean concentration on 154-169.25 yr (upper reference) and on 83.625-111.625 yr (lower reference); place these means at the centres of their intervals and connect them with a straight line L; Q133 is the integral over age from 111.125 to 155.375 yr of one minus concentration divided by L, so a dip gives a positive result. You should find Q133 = 5.2 yr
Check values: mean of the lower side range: 78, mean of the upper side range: 91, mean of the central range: 75.4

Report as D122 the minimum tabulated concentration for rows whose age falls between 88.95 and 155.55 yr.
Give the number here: 59.03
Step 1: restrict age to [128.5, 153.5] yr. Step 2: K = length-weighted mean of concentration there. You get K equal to 79.6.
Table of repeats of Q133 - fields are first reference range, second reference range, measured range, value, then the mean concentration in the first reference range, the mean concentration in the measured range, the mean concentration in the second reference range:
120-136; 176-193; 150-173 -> -3.25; 62.1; 91.1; 92.3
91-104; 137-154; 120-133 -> 3.57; 79.2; 61.6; 88.7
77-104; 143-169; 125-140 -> 3.98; 79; 64.2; 91.9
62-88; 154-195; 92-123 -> 2.72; 78.6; 75.5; 91.6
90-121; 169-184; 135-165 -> -0.88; 76.2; 87.7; 90.4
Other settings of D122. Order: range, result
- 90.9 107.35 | 76.48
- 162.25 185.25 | 89.11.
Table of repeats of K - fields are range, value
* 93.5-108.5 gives 78.5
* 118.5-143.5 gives 67.4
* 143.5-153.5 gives 93.8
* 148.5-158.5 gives 89.5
